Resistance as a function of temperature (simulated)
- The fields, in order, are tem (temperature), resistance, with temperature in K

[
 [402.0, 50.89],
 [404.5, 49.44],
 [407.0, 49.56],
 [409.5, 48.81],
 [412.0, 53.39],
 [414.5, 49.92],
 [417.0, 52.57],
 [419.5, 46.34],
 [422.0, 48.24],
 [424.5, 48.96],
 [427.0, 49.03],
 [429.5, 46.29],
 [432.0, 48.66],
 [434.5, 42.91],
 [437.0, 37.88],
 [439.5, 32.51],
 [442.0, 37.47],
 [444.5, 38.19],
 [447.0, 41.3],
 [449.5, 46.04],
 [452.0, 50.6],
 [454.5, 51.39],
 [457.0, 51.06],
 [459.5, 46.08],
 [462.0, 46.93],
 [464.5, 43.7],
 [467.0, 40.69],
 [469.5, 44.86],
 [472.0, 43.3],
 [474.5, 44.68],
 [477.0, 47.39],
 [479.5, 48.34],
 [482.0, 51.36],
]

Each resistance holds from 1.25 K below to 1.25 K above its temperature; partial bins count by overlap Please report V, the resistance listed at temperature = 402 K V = 50.89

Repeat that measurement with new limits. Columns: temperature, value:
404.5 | 49.44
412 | 53.39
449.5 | 46.04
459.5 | 46.08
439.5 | 32.51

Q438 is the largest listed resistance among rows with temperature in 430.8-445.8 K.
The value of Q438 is 48.66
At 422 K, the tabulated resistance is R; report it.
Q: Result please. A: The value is 48.24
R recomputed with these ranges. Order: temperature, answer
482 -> 51.36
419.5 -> 46.34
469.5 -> 44.86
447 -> 41.3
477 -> 47.39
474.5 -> 44.68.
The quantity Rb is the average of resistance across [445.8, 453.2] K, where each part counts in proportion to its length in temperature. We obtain 46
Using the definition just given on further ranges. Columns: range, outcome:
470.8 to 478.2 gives 45.1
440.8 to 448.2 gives 39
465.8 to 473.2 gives 43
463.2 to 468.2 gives 42.3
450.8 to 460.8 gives 49.8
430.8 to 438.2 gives 43.1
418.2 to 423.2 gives 47.3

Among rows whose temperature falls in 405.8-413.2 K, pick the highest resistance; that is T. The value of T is 53.39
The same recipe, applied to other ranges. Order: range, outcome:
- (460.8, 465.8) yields 46.93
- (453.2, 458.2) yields 51.39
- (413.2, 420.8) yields 52.57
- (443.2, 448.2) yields 41.3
